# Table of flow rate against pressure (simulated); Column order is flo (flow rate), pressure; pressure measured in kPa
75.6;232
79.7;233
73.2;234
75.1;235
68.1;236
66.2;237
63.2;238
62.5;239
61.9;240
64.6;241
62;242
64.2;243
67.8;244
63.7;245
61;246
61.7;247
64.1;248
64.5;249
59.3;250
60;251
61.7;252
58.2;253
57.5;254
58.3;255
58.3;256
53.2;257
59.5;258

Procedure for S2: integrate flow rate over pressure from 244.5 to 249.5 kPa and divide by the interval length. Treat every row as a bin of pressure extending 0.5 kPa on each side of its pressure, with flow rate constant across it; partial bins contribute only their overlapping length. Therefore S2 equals 63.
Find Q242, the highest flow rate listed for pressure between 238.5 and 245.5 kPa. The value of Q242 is 67.8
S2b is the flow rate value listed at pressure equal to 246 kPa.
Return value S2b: 61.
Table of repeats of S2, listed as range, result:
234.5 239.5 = 67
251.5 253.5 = 60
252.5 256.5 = 58.1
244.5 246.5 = 62.4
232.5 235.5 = 76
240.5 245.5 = 64.5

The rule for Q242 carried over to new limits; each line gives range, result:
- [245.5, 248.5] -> 64.1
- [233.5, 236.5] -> 75.1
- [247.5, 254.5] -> 64.5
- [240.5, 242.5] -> 64.6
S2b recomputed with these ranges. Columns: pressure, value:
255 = 58.3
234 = 73.2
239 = 62.5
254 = 57.5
